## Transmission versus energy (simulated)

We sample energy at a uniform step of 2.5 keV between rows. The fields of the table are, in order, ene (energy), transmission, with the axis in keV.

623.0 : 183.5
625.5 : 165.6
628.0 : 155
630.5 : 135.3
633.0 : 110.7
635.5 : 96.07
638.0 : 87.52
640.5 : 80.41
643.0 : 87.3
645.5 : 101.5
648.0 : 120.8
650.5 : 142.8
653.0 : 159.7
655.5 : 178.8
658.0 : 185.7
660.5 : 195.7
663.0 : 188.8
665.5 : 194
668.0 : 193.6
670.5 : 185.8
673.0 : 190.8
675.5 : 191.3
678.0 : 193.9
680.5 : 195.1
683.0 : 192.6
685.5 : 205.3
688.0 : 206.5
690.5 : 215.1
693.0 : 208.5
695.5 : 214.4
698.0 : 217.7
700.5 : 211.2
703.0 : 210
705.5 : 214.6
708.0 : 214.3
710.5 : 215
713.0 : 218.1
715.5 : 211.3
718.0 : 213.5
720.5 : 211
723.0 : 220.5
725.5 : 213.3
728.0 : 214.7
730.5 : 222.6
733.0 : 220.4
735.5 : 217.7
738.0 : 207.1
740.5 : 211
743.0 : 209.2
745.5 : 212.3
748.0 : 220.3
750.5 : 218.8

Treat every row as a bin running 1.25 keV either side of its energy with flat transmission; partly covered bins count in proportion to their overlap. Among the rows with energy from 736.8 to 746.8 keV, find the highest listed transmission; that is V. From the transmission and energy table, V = 212.3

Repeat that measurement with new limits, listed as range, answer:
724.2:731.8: 222.6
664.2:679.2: 194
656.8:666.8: 195.7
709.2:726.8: 220.5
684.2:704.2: 217.7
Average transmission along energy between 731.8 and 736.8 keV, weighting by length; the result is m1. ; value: 219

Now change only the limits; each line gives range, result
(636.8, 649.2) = 95.4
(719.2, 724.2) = 216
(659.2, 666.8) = 193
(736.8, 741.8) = 209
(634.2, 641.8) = 88.1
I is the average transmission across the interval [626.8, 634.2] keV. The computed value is 134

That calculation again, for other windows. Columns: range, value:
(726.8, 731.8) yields 219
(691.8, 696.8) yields 212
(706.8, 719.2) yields 214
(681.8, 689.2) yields 201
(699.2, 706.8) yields 212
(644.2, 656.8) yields 141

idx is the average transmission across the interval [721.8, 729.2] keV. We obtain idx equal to 216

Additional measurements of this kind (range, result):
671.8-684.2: 193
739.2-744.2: 210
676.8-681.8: 194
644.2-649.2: 111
